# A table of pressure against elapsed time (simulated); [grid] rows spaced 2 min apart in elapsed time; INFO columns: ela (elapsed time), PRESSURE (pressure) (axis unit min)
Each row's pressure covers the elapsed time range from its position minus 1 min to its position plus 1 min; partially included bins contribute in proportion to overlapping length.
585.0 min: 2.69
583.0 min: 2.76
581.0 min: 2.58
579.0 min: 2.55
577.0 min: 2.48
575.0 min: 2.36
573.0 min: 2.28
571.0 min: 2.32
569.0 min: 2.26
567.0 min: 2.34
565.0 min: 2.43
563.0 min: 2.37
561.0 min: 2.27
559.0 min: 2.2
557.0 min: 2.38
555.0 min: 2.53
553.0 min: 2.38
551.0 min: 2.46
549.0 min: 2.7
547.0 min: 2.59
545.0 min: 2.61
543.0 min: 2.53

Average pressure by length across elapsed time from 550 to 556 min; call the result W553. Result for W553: 2.46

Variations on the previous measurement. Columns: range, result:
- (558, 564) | 2.28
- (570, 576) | 2.32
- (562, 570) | 2.35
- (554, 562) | 2.35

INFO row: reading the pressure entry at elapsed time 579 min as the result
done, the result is 2.55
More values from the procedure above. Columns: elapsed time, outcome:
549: 2.7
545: 2.61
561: 2.27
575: 2.36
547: 2.59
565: 2.43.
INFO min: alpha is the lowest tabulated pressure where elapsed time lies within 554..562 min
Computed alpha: 2.2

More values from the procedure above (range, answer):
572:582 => 2.28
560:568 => 2.27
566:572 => 2.26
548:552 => 2.46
